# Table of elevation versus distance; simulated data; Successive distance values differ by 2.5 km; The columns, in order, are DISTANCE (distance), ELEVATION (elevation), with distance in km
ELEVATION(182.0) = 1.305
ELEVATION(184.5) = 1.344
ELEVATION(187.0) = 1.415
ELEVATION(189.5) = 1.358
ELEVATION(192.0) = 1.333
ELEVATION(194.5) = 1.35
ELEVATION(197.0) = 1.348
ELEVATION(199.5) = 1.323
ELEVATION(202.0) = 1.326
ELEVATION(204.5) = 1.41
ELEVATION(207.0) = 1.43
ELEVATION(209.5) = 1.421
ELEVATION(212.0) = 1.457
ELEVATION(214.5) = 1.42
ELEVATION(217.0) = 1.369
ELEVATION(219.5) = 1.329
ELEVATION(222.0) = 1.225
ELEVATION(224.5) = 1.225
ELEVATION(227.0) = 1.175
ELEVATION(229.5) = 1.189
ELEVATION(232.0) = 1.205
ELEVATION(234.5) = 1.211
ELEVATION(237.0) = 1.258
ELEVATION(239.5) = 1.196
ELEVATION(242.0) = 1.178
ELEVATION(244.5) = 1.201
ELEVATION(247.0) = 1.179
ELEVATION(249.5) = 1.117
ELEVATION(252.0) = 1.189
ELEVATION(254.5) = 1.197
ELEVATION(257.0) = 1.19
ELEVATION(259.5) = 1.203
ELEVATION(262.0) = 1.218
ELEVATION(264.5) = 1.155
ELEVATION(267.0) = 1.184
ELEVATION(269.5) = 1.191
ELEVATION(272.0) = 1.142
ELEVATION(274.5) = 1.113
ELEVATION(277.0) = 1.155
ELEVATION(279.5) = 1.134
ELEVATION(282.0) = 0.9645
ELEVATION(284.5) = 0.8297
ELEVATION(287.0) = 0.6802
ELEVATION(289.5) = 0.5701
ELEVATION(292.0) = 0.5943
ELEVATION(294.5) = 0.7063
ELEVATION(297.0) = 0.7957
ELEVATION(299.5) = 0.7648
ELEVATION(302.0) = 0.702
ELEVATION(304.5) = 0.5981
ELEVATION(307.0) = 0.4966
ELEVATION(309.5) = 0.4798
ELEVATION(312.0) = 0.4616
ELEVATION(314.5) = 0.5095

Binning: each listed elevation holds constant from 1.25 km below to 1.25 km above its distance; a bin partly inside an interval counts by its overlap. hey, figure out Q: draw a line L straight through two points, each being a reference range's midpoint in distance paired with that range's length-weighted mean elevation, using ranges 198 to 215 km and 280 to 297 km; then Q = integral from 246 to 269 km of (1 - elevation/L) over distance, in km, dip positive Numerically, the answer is -4.5 km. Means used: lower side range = 1.4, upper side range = 0.748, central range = 1.18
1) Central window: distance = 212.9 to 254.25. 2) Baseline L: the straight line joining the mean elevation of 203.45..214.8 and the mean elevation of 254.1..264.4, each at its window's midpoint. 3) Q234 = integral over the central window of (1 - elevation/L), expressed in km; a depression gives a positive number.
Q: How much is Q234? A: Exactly 2.7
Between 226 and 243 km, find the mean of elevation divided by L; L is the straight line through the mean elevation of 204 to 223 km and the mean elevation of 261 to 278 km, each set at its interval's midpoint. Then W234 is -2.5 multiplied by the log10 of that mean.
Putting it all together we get 0.086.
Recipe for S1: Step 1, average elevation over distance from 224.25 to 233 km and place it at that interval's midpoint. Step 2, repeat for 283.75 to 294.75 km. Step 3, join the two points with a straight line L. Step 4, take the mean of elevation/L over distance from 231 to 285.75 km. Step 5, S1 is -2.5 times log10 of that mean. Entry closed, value -0.24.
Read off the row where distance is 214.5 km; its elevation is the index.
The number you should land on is 1.42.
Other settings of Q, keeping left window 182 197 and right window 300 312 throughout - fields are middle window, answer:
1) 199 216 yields -2.3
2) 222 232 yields -0.9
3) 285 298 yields -0.2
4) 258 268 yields -3.8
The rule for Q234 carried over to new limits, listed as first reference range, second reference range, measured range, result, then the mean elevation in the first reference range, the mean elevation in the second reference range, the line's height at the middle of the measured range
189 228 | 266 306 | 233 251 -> -0.8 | 1.34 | 0.878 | 1.14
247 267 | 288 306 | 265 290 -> -2.3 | 1.18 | 0.673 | 0.921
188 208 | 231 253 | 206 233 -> -0.7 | 1.36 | 1.19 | 1.28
